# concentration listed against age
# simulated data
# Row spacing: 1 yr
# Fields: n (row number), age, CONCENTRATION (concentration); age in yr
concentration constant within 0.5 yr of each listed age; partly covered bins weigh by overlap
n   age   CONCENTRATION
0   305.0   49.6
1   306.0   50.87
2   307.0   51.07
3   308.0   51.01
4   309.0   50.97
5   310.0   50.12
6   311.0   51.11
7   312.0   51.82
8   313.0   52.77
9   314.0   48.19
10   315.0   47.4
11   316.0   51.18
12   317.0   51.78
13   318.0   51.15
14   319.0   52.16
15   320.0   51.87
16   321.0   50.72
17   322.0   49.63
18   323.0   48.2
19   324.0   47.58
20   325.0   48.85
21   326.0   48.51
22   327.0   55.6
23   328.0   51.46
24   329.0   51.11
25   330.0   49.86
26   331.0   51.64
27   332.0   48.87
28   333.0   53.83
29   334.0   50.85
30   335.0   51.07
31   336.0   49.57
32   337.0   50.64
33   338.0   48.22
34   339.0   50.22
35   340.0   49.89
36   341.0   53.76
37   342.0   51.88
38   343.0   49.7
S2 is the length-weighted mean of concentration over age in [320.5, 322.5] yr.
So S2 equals 50.2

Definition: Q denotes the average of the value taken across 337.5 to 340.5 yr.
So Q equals 49.4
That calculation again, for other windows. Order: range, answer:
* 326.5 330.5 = 52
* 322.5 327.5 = 49.7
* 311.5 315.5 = 50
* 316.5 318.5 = 51.5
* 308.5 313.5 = 51.4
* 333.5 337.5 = 50.5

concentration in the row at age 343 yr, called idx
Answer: 49.7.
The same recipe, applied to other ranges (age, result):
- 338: 48.22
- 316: 51.18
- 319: 52.16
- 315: 47.4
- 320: 51.87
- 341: 53.76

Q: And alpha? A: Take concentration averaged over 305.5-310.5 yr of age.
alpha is 50.8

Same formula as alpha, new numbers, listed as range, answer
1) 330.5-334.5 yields 51.3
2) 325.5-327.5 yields 52.1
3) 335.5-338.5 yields 49.5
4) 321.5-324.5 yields 48.5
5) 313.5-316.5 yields 48.9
